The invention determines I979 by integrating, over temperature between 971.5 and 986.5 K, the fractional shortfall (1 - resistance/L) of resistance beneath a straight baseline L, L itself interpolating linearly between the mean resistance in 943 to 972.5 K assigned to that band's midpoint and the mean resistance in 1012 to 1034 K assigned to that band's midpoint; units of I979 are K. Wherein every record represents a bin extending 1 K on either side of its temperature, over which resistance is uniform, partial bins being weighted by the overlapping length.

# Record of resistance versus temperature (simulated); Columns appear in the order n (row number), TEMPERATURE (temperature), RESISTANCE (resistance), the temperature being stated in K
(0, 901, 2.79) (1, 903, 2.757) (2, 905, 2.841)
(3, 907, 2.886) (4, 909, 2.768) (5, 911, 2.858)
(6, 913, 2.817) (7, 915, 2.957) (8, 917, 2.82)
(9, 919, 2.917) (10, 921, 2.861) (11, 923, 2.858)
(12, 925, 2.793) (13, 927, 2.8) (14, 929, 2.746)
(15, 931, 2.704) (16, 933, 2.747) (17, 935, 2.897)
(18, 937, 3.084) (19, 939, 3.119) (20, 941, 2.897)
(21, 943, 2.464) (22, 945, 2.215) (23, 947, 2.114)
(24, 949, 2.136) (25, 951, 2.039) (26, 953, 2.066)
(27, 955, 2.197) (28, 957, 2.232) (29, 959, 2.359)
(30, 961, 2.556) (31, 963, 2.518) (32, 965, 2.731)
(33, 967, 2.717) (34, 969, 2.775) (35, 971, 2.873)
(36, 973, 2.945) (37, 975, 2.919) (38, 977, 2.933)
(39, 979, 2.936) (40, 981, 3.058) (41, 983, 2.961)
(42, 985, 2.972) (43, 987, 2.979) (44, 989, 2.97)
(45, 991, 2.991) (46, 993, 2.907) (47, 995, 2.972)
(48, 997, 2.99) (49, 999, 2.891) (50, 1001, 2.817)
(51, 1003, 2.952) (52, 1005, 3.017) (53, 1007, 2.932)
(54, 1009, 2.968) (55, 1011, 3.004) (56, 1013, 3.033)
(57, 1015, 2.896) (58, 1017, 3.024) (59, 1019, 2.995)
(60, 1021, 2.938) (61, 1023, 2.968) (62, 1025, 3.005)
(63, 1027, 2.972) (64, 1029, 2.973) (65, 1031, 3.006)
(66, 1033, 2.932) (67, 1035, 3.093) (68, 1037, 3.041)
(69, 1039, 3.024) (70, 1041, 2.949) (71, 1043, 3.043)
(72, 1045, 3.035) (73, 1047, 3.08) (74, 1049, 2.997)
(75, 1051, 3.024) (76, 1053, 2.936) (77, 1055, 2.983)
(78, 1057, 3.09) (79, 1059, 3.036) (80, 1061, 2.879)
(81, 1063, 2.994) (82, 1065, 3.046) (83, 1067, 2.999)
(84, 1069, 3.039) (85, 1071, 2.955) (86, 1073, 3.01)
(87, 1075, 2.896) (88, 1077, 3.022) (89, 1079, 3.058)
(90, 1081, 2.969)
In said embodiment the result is -2.1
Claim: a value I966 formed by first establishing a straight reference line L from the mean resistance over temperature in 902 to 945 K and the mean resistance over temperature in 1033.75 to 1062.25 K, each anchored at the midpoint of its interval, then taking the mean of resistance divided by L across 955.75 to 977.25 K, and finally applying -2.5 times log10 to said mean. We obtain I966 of 0.08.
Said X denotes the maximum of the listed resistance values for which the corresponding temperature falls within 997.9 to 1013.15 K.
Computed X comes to 3.033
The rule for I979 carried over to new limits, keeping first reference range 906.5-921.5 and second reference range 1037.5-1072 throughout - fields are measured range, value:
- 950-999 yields 3.1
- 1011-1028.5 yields -0.1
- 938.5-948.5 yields 1.3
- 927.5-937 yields 0.2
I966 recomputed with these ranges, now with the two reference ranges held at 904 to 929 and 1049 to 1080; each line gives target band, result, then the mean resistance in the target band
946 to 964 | 0.27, 2.25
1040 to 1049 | -0.02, 3.02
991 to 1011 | 0.00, 2.94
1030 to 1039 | -0.02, 3.02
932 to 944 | 0.00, 2.87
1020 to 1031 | -0.01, 2.97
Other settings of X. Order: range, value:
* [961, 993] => 3.058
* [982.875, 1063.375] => 3.093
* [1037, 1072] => 3.09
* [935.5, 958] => 3.119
